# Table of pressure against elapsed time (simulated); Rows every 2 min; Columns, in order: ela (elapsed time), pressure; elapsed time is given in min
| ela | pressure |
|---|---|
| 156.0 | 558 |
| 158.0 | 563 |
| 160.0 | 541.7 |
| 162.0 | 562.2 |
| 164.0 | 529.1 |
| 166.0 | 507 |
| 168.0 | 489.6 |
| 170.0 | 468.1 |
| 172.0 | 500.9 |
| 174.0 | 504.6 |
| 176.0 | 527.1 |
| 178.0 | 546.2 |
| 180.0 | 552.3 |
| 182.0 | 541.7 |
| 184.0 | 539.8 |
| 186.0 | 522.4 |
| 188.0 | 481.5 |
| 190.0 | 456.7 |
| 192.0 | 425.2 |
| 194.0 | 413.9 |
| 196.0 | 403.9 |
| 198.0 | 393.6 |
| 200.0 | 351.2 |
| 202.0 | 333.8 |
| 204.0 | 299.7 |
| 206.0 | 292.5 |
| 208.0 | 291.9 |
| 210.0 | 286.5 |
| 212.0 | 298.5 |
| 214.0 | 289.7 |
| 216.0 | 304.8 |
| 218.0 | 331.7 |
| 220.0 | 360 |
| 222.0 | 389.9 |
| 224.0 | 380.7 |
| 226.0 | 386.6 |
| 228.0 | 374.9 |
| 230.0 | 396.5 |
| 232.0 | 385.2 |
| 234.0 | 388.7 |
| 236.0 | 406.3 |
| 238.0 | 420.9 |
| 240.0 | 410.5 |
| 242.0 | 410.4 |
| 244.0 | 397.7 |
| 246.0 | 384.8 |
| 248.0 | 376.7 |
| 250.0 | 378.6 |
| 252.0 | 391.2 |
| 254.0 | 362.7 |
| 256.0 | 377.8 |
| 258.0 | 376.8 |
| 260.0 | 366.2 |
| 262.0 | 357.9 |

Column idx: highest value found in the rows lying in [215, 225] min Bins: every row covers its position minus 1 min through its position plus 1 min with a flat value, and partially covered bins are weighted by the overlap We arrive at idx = 389.9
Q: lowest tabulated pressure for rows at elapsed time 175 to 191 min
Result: 456.7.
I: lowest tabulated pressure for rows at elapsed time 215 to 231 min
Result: 304.8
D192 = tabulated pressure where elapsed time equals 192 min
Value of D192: 425.2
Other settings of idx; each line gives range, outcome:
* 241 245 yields 410.4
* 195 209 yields 403.9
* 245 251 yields 384.8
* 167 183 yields 552.3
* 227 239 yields 420.9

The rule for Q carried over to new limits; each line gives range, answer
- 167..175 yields 468.1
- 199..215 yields 286.5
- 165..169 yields 489.6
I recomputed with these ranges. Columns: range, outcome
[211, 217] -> 289.7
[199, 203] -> 333.8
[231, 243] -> 385.2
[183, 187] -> 522.4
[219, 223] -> 360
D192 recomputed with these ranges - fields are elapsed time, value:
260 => 366.2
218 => 331.7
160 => 541.7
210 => 286.5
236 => 406.3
